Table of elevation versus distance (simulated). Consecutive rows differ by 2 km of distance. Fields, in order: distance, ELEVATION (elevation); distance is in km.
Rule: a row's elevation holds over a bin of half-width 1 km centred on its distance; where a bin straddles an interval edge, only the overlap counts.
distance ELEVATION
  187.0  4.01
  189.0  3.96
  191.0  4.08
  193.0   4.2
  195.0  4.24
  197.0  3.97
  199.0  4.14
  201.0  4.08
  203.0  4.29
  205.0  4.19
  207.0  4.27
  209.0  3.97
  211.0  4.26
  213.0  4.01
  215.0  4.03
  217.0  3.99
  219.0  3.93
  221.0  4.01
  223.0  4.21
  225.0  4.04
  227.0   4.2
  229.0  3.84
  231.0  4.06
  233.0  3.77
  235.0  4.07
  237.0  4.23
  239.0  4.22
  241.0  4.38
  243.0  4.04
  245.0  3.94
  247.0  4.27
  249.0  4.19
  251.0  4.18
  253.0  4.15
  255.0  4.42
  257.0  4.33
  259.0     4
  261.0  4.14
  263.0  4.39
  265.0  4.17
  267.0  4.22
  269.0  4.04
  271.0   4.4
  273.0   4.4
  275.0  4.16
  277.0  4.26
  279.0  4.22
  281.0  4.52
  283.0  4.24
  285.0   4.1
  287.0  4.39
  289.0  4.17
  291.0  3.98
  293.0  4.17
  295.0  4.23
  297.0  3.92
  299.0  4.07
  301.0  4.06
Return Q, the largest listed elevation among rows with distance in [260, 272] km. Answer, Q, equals 4.4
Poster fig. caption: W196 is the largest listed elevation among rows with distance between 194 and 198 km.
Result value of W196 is 4.24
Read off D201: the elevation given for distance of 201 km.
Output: 4.08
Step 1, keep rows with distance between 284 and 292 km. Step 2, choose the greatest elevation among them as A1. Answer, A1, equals 4.39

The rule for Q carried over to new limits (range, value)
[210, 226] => 4.26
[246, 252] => 4.27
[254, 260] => 4.42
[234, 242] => 4.38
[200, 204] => 4.29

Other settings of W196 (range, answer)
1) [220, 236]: 4.21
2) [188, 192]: 4.08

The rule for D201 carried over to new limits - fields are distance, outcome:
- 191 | 4.08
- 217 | 3.99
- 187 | 4.01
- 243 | 4.04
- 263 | 4.39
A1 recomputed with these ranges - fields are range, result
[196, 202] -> 4.14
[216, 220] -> 3.99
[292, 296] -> 4.23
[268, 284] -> 4.52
